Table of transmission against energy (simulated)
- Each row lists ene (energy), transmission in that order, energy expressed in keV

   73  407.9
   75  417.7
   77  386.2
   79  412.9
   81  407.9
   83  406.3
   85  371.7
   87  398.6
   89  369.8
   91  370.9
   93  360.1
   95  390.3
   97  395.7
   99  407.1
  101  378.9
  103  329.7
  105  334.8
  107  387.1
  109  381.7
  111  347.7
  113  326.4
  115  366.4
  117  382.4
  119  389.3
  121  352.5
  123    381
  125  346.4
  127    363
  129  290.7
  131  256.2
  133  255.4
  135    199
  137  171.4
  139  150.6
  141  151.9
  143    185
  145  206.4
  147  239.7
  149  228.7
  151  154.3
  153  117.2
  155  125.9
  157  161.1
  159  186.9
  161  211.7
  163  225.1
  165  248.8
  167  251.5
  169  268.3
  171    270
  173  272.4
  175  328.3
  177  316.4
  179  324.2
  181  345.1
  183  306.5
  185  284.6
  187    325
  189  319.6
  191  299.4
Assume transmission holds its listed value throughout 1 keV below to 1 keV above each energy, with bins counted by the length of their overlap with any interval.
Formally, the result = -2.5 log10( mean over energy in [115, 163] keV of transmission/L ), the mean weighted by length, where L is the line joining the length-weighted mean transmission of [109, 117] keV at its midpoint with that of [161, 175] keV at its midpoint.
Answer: 0.29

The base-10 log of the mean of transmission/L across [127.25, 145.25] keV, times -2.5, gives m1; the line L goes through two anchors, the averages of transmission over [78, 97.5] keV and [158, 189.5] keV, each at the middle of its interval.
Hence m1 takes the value 0.46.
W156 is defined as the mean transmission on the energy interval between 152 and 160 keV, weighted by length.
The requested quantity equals 148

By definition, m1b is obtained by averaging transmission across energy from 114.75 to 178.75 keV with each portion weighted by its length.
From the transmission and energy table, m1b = 251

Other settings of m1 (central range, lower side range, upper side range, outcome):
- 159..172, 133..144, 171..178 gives 0.13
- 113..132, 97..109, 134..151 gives -0.23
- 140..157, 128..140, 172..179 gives 0.39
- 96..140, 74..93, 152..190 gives 0.05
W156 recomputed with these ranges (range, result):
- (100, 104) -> 354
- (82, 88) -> 392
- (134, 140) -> 174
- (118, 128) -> 366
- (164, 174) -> 262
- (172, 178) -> 306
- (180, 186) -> 312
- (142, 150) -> 215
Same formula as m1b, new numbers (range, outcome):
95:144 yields 315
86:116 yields 370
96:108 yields 372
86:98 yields 381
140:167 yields 190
